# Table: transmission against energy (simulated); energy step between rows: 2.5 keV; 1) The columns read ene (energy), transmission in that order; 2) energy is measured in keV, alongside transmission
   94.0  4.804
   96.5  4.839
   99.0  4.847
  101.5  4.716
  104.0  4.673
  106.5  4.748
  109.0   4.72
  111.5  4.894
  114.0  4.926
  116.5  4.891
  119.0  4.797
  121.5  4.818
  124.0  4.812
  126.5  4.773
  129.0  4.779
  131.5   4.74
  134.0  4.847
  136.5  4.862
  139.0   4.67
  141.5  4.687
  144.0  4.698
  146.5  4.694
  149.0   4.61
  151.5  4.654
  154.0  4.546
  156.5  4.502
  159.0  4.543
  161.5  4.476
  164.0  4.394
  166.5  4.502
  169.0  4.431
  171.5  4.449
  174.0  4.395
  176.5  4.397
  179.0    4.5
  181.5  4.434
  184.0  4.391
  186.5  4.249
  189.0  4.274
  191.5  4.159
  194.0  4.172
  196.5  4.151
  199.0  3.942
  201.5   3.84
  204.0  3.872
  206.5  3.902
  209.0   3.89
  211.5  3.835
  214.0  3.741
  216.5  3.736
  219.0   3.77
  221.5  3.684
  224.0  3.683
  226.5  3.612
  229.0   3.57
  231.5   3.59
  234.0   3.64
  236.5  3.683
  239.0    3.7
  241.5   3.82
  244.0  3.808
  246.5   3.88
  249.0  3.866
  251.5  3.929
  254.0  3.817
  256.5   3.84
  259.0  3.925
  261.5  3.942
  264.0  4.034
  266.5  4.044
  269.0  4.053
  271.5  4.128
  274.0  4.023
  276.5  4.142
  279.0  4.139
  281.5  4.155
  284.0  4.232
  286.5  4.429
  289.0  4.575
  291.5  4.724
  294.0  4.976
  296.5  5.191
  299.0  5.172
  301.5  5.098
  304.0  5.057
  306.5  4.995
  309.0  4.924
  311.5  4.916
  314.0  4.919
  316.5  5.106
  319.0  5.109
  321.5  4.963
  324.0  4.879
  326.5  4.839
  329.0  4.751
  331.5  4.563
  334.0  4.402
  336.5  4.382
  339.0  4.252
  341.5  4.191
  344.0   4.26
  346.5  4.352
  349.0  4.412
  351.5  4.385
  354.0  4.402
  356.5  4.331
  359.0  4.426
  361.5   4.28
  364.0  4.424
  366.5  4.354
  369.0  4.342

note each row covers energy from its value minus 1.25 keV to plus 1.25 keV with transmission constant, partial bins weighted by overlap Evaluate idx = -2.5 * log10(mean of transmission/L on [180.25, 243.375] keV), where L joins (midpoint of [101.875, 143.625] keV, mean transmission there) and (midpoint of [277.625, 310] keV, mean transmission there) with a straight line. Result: 0.219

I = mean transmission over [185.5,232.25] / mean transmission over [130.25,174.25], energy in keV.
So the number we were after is 0.84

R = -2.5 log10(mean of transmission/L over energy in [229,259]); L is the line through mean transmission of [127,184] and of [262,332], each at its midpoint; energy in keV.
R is 0.22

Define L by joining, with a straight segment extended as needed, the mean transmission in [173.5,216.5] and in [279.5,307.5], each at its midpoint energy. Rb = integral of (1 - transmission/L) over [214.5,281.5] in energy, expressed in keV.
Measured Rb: 9.2 keV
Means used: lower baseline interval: 4.11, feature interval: 3.85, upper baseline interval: 4.76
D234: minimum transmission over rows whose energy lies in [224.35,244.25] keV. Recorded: 3.57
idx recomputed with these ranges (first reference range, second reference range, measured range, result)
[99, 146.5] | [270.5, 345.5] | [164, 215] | 0.134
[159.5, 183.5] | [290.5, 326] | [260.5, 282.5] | 0.190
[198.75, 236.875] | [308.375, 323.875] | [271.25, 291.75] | 0.069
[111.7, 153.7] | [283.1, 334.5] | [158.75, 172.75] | 0.076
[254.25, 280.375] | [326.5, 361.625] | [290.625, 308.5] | -0.201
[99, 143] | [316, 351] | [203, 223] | 0.231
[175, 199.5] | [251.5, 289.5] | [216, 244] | 0.136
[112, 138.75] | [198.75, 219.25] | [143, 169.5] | -0.023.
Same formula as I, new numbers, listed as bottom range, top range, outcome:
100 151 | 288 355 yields 0.99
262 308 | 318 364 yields 1.00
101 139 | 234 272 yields 0.81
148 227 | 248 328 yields 1.08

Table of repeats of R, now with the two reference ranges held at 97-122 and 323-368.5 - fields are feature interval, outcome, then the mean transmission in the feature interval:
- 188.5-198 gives 0.12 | 4.18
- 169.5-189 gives 0.07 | 4.4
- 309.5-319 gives -0.12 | 4.99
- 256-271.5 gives 0.14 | 3.99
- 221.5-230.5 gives 0.26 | 3.63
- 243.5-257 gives 0.19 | 3.86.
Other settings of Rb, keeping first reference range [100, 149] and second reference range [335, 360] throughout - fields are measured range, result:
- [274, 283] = 0.69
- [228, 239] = 2.24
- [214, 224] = 1.88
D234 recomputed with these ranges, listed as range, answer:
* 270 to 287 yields 4.023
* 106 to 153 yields 4.61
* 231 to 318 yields 3.59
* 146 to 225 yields 3.683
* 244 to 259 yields 3.808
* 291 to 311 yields 4.724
